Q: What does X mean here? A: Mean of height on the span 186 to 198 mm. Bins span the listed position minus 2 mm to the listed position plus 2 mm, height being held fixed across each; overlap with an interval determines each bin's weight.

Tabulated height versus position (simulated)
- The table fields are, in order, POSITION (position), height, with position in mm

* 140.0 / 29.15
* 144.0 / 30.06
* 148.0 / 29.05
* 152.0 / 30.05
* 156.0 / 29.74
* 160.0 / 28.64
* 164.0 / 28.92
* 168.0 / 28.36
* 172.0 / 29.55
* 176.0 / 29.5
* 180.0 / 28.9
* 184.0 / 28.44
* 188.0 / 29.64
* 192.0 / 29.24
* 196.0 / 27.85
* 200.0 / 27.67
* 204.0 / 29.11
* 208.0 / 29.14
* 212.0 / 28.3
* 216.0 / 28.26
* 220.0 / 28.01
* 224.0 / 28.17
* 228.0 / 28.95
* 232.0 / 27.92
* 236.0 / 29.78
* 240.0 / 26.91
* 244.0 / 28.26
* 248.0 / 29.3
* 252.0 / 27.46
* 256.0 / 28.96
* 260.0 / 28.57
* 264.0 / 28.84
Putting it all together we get 28.9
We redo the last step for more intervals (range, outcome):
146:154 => 29.6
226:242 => 28.4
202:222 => 28.6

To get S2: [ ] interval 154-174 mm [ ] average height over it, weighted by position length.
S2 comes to 29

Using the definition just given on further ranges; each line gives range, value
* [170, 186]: 29.1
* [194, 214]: 28.4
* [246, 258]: 28.6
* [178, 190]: 29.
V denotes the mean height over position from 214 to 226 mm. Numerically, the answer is 28.1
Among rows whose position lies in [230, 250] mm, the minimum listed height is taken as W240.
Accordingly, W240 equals 26.91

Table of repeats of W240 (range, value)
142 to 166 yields 28.64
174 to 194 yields 28.44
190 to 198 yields 27.85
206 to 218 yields 28.26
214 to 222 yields 28.01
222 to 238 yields 27.92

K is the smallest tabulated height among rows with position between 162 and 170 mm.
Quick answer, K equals 28.36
